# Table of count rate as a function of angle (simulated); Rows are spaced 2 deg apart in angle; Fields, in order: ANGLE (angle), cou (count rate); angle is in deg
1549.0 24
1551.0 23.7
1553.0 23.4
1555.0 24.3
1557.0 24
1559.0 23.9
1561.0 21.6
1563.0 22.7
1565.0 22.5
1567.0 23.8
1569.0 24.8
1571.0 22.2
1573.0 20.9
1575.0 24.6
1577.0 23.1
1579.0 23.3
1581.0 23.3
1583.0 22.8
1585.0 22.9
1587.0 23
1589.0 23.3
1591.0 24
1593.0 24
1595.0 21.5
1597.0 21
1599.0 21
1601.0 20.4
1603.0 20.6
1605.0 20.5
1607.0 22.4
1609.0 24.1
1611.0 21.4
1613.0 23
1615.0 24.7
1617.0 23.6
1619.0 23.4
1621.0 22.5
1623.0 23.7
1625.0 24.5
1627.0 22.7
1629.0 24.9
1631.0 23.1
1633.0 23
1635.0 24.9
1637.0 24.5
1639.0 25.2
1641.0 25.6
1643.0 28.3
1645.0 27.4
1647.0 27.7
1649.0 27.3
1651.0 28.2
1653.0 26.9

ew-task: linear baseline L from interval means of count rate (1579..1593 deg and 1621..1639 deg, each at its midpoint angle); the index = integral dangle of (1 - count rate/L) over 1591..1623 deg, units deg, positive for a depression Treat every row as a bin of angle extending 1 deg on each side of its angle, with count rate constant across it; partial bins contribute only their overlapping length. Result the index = 1.6 deg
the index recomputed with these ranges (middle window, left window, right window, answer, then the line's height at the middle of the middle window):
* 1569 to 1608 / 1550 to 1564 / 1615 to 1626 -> 1.8 deg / 23.5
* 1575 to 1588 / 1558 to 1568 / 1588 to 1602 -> -0.4 deg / 22.5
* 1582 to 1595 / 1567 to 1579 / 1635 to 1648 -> 0.4 deg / 23.9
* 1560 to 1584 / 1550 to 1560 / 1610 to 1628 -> 0.7 deg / 23.7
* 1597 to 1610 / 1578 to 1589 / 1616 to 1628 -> 1.0 deg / 23.2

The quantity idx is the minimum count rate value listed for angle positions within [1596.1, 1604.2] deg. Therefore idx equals 20.4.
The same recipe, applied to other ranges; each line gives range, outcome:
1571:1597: 20.9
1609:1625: 21.4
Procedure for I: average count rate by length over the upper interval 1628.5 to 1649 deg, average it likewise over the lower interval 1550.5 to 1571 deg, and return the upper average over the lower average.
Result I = 1.09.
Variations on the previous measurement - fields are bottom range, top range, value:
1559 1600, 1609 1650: 1.08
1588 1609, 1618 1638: 1.08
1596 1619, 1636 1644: 1.17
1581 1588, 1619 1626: 1.03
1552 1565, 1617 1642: 1.03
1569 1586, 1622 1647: 1.08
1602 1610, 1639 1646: 1.23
